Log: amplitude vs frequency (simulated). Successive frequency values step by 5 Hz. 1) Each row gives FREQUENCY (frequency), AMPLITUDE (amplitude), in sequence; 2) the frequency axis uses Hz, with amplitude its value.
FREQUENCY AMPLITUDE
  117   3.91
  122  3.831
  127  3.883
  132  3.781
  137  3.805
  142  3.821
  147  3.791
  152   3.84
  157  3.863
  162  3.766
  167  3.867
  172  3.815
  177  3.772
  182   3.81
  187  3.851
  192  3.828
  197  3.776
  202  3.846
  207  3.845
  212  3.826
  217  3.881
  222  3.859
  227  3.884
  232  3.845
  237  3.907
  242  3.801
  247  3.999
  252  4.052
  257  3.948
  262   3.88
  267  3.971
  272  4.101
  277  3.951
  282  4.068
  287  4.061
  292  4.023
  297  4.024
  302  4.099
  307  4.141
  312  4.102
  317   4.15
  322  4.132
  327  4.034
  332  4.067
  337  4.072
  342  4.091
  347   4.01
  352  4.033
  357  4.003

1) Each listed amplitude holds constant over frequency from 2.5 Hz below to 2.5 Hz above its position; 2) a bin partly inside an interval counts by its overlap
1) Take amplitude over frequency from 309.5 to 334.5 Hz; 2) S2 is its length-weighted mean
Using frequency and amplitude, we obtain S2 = 4.1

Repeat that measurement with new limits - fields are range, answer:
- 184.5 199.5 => 3.82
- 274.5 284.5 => 4.01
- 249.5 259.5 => 4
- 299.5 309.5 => 4.12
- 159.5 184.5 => 3.81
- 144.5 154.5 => 3.82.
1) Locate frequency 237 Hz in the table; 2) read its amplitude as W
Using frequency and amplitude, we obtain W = 3.907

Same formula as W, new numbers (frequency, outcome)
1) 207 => 3.845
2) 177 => 3.772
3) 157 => 3.863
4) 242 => 3.801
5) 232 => 3.845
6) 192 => 3.828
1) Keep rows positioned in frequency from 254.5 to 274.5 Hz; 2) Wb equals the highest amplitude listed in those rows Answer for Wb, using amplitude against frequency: 4.101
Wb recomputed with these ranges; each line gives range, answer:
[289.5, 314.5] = 4.141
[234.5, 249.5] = 3.999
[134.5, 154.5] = 3.84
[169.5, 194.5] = 3.851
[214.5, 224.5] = 3.881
